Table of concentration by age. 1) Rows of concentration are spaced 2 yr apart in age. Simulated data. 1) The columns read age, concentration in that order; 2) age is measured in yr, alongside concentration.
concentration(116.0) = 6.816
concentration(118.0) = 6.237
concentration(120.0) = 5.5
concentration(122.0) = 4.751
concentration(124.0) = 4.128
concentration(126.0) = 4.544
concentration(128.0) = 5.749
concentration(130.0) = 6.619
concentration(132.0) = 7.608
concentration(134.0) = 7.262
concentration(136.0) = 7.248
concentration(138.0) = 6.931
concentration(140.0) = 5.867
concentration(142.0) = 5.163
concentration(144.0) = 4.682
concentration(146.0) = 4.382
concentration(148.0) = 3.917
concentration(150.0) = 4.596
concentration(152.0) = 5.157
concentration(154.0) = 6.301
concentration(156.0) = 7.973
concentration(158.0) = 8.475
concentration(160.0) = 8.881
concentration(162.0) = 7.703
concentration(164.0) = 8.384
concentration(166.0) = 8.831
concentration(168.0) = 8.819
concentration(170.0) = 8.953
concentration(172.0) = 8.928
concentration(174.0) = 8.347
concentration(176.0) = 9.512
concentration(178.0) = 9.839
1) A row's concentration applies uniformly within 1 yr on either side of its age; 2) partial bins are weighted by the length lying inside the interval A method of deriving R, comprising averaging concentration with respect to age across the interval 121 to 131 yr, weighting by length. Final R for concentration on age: 5.16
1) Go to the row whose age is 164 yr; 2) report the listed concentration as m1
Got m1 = 8.384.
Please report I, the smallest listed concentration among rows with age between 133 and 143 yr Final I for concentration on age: 5.163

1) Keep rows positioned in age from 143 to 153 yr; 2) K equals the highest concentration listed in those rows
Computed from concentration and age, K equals 5.157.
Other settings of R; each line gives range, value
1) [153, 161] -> 7.91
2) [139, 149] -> 4.8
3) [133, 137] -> 7.25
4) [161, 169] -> 8.43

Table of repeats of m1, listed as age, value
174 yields 8.347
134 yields 7.262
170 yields 8.953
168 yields 8.819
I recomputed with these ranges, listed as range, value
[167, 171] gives 8.819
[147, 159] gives 3.917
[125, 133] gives 4.544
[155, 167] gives 7.703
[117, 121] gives 5.5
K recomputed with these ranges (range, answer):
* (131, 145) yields 7.608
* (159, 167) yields 8.881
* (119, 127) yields 5.5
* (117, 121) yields 6.237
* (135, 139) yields 7.248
